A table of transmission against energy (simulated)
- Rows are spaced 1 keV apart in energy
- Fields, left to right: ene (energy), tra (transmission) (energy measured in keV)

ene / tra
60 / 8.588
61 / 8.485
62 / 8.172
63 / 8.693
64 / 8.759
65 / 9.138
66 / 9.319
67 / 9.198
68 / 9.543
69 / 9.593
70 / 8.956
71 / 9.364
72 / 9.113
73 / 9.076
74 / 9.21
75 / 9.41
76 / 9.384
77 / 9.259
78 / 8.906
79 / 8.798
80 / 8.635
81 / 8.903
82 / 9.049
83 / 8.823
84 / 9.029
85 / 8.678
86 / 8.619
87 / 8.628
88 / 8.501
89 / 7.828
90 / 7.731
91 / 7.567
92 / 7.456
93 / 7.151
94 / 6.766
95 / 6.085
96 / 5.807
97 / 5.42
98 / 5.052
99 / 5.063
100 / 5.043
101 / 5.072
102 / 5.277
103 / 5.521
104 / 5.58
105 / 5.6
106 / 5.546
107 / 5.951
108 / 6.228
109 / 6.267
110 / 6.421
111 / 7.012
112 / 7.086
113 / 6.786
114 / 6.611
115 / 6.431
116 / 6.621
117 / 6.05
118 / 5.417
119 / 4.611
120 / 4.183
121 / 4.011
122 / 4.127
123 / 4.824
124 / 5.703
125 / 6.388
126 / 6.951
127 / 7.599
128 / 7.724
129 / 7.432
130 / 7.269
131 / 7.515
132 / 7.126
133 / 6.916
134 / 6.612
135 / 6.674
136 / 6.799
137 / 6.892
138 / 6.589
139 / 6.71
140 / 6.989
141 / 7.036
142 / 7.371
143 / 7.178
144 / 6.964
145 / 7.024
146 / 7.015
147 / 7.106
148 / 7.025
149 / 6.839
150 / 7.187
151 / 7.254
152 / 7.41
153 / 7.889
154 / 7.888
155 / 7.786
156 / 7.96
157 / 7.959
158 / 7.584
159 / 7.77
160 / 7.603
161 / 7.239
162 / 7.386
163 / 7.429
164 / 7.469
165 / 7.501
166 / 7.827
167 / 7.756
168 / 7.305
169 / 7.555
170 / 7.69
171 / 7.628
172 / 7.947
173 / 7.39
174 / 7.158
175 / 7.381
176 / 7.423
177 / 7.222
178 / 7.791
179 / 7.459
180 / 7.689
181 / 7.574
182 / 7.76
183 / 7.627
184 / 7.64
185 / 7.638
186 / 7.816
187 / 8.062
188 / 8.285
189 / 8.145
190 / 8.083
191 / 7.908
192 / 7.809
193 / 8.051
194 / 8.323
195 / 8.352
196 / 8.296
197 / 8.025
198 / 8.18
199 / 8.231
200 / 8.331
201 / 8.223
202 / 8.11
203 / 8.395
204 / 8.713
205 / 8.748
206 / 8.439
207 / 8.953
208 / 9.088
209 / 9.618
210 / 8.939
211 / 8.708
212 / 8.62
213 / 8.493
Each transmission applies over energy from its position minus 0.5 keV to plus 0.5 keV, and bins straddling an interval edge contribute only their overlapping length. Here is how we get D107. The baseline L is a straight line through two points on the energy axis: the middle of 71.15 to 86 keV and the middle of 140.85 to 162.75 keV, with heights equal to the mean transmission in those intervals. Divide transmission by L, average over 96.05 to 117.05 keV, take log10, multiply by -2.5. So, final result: 0.38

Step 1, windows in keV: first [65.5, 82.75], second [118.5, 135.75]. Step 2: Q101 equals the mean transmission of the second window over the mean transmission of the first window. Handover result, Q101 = 0.7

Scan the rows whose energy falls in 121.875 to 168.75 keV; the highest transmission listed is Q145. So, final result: 7.96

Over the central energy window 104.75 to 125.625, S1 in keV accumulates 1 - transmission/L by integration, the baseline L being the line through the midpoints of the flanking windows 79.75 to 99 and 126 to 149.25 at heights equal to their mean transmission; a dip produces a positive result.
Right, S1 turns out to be 4.3 keV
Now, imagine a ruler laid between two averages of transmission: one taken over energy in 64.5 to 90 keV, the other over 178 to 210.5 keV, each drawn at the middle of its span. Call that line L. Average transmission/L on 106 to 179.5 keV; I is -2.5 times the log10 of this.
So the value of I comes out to 0.22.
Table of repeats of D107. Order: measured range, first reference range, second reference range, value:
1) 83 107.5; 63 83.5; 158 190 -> 0.30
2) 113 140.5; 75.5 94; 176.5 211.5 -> 0.30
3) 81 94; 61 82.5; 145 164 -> 0.07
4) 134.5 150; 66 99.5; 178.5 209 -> 0.18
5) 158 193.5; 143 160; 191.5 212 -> 0.04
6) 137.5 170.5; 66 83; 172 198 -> 0.11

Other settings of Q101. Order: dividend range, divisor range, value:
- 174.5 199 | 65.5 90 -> 0.88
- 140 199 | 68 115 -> 1.02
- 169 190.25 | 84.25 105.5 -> 1.16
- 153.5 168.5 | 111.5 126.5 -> 1.33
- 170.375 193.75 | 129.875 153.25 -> 1.10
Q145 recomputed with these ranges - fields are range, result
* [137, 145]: 7.371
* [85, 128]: 8.678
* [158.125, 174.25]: 7.947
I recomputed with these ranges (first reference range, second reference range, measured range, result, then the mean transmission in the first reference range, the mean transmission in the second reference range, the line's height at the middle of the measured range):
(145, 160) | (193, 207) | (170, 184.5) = 0.05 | 7.47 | 8.35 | 7.93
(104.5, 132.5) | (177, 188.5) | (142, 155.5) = -0.05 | 6.2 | 7.73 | 6.92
